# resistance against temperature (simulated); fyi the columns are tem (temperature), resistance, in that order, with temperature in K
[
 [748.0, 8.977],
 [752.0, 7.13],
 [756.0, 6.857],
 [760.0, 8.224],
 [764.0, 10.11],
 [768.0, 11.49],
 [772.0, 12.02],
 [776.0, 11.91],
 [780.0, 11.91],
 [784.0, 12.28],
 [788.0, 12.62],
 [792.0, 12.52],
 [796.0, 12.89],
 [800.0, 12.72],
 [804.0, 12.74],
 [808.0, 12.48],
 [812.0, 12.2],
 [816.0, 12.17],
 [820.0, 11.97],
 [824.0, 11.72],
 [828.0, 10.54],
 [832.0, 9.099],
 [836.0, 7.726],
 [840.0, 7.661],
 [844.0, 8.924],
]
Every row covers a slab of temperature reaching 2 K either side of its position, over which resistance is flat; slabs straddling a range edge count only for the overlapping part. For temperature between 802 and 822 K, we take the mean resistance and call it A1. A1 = 12.3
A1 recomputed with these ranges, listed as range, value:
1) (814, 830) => 11.6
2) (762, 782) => 11.5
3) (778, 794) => 12.3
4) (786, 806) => 12.7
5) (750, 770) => 8.76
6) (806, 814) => 12.3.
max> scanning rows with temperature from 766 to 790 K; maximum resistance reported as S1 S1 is 12.62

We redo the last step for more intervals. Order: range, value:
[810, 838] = 12.2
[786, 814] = 12.89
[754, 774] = 12.02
